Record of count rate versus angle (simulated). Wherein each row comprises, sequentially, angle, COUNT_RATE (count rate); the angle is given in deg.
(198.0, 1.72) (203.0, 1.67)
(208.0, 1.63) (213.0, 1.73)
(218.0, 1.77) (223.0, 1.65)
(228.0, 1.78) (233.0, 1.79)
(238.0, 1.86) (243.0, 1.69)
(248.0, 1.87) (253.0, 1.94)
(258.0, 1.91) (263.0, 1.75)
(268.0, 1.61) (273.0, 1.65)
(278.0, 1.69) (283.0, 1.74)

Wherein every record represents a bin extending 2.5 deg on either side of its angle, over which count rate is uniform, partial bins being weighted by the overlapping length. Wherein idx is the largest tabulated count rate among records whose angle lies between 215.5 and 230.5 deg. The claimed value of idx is 1.78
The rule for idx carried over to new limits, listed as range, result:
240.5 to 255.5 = 1.94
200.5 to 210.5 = 1.67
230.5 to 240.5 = 1.86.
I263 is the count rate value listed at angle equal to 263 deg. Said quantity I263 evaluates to 1.75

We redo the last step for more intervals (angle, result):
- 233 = 1.79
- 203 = 1.67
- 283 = 1.74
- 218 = 1.77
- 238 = 1.86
